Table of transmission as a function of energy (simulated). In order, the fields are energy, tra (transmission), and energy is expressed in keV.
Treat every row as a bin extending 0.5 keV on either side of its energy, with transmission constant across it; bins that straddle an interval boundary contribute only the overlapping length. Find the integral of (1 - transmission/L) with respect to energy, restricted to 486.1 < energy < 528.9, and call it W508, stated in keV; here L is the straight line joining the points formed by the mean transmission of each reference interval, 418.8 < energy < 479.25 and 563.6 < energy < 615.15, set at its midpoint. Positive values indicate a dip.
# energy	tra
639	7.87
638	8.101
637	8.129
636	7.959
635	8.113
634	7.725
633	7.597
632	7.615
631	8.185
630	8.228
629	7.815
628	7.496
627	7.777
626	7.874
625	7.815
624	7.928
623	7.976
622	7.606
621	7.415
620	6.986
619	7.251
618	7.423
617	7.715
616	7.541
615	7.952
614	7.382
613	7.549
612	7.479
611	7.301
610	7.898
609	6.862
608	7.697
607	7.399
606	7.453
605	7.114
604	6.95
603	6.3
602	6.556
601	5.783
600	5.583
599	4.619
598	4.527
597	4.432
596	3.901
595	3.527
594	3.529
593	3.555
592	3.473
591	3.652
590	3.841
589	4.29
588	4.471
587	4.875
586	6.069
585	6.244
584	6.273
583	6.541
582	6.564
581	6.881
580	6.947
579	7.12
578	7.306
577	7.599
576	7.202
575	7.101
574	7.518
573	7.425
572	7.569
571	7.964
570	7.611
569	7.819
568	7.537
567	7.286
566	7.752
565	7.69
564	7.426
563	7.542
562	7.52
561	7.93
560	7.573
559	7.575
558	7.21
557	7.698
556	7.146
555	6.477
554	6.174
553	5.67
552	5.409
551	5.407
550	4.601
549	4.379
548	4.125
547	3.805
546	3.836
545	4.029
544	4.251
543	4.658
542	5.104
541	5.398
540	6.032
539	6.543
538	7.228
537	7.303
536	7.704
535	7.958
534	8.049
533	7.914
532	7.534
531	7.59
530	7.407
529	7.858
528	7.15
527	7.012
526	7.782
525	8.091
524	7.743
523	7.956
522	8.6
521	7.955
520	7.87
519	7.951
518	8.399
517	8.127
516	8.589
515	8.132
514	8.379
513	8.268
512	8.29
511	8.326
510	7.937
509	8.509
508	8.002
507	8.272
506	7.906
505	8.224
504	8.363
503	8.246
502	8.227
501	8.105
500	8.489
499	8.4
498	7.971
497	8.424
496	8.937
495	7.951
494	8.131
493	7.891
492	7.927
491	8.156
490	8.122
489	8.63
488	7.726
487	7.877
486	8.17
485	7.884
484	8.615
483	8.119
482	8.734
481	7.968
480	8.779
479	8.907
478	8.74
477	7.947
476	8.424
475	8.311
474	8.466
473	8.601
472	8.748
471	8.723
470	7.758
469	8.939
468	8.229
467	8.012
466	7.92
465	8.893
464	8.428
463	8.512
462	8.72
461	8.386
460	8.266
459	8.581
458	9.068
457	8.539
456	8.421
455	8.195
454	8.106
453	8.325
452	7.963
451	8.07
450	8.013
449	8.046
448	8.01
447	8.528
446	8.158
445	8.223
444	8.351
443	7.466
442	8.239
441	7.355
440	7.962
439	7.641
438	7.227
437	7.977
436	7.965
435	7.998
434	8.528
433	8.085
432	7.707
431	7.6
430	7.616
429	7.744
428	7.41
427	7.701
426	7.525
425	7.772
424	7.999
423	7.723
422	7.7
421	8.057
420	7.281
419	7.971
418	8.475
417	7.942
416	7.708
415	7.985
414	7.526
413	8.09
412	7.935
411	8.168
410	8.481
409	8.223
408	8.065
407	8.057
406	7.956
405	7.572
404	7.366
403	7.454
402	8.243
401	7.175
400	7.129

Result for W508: -4.2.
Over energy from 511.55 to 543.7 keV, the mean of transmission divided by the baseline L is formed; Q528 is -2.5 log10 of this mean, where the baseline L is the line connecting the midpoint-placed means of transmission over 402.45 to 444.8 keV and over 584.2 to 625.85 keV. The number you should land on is -0.09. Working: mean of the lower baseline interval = 7.85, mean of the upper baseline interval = 6.21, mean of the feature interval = 7.5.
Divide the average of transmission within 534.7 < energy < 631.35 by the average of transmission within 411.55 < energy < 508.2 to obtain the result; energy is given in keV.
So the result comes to 0.8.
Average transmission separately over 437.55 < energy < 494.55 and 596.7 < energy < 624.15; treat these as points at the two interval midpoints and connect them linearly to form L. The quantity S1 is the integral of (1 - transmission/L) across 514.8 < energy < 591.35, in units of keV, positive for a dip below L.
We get 7.3 keV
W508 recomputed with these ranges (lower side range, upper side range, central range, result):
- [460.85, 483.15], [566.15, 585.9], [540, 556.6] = 5.4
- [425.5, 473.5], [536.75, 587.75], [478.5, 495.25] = -1.4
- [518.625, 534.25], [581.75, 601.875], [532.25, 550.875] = 3.7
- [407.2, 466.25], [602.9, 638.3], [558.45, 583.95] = 1.2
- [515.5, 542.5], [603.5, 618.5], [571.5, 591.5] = 3.2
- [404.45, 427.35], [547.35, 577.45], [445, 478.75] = -3.4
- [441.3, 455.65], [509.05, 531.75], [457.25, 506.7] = -1.8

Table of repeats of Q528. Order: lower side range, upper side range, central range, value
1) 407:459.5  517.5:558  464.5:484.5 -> -0.137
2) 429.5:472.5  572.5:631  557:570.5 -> -0.096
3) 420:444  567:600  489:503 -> -0.178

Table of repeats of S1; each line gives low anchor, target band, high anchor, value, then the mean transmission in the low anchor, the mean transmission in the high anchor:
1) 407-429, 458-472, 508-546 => -1.4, 7.89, 7.36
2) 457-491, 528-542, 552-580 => 0.9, 8.4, 7.31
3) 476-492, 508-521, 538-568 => -1.6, 8.28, 6.12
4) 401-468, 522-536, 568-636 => -0.9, 8.01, 6.7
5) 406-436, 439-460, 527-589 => -1.5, 7.9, 6.62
